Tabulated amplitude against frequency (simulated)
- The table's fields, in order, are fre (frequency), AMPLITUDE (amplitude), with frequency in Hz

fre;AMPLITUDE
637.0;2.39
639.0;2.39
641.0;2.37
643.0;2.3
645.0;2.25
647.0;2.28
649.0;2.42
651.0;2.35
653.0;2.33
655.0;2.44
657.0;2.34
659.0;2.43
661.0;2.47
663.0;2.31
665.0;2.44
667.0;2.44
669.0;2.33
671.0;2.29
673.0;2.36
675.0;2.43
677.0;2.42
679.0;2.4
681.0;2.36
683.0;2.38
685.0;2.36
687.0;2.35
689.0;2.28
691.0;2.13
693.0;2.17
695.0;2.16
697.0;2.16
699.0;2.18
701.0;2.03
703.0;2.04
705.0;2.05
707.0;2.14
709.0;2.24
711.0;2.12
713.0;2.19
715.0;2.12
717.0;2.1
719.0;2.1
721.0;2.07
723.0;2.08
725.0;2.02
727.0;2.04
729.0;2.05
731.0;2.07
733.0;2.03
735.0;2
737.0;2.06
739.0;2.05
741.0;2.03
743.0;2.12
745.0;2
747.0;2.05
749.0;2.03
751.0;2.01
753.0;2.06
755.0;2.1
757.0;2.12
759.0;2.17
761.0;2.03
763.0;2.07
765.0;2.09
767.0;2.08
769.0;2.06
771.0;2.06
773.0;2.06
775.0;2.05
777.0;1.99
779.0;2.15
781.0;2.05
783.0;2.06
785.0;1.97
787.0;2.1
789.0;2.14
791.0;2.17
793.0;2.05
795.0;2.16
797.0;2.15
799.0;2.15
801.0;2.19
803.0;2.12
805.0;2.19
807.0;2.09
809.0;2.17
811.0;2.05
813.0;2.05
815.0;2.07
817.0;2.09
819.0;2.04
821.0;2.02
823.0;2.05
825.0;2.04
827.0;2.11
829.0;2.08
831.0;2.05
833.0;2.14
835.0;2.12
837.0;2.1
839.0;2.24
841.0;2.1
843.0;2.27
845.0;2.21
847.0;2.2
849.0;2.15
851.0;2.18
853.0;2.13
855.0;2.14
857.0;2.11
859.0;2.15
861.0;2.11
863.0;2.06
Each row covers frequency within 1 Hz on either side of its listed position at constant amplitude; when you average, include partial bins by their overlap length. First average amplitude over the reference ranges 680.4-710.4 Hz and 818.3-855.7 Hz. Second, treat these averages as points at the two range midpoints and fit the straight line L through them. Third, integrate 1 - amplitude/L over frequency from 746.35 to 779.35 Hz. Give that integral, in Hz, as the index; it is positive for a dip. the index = 1.5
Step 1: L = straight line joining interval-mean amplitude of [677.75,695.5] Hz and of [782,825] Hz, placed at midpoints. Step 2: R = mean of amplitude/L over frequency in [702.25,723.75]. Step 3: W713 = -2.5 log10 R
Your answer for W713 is 0.067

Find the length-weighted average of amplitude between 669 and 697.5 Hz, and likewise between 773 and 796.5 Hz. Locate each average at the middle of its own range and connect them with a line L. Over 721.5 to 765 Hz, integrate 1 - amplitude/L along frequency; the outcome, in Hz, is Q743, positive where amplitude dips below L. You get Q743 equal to 2.3 Hz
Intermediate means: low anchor 2.31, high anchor 2.08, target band 2.06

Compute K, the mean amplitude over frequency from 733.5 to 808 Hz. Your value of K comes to 2.08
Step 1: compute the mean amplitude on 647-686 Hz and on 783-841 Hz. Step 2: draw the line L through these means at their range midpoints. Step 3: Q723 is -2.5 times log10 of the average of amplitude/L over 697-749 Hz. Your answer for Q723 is 0.10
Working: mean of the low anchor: 2.38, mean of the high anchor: 2.1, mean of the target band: 2.08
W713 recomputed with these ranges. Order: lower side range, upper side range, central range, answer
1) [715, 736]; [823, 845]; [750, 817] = 0.00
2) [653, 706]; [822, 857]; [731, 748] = 0.10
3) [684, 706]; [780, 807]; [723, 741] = 0.06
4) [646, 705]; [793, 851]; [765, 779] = 0.06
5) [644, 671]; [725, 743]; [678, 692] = -0.03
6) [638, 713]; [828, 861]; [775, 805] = 0.05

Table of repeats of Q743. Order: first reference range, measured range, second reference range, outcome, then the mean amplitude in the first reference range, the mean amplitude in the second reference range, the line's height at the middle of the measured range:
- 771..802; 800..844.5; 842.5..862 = 0.5 Hz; 2.09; 2.16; 2.13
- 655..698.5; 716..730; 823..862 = 1.3 Hz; 2.33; 2.14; 2.28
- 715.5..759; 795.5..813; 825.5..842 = -0.3 Hz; 2.06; 2.12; 2.1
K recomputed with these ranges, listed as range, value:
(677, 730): 2.17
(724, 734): 2.04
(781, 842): 2.1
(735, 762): 2.06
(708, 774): 2.08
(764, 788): 2.06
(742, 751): 2.05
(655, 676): 2.39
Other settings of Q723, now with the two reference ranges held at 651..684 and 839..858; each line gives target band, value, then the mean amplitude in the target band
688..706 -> 0.105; 2.13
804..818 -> 0.057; 2.1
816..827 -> 0.075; 2.05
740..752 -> 0.126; 2.04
